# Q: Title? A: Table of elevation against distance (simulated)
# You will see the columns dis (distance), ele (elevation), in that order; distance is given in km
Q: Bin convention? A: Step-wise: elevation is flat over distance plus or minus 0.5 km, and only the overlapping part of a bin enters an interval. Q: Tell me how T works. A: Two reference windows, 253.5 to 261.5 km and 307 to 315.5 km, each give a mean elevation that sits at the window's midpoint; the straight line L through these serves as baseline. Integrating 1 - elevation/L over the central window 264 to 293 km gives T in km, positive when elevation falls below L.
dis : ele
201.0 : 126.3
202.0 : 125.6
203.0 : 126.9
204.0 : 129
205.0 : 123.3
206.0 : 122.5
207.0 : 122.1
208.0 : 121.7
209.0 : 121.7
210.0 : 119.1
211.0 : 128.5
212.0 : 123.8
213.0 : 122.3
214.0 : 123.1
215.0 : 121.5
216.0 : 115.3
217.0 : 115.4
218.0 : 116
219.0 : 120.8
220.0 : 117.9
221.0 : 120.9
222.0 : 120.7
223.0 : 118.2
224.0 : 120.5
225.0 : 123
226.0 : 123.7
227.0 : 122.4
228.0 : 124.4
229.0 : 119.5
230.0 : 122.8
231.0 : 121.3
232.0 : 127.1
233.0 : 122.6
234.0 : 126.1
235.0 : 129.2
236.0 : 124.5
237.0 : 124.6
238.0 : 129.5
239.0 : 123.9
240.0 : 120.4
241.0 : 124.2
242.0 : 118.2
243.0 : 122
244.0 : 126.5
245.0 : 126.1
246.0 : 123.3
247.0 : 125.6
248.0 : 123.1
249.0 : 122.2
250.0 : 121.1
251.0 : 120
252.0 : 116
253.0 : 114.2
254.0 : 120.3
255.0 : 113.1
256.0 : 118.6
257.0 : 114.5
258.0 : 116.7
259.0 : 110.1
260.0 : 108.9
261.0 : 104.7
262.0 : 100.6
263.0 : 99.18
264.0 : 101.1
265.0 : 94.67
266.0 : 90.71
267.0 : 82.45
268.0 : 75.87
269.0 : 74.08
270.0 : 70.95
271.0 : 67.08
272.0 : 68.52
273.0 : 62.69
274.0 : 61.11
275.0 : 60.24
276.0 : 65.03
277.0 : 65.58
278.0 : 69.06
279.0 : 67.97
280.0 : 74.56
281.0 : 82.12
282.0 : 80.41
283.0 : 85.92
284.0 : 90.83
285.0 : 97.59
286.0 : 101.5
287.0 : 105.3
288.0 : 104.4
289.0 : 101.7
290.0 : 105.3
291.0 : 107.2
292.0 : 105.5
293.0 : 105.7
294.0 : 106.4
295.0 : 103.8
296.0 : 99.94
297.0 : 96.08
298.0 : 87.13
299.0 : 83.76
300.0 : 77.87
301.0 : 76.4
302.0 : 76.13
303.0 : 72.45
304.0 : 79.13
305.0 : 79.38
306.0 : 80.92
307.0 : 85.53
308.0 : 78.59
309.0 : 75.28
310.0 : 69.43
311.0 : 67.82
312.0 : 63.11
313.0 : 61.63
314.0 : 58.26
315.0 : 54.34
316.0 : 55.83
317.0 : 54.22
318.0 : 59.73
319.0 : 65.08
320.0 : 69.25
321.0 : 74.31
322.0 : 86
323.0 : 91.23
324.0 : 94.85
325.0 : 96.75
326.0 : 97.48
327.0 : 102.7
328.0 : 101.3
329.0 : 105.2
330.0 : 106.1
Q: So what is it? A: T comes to 3.21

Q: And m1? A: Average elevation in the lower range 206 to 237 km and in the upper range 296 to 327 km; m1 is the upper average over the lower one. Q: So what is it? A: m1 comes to 0.6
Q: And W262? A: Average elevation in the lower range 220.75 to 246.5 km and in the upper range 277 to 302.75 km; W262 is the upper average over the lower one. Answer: 0.74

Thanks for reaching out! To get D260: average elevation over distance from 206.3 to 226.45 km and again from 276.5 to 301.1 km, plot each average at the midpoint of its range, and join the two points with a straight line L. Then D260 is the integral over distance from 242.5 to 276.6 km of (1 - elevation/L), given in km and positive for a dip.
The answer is 1.16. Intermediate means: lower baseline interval 121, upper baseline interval 91.5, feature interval 101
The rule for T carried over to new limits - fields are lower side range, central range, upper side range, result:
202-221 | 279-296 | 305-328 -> -1.7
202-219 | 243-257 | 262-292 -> -3.0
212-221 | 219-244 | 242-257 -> -0.6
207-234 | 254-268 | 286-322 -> -0.2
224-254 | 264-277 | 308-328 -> 3.8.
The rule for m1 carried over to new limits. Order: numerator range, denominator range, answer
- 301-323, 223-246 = 0.57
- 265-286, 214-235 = 0.62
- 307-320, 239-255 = 0.53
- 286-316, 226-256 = 0.69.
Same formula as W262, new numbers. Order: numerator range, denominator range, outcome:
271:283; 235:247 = 0.56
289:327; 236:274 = 0.76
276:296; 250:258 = 0.79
